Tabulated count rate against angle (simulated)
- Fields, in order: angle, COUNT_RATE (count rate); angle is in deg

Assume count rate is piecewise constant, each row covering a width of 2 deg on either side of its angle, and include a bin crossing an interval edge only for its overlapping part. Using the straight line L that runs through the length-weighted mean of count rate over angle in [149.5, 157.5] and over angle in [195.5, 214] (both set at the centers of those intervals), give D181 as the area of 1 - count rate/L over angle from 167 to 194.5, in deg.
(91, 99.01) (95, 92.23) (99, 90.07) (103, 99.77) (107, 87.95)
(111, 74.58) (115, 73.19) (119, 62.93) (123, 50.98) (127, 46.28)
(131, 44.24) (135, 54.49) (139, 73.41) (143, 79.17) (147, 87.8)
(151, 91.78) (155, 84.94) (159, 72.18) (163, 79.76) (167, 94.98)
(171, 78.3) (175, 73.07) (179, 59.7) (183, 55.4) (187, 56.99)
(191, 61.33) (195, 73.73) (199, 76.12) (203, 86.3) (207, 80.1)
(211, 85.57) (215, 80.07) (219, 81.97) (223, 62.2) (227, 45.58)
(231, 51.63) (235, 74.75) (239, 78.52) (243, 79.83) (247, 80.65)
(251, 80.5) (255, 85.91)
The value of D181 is 5.6 deg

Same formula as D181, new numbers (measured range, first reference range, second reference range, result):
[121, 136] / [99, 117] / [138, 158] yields 6.3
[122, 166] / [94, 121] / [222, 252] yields 4.5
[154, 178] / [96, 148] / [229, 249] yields -2.5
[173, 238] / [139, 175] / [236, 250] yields 9.3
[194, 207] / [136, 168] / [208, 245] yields -0.8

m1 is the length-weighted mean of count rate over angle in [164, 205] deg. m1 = 71.8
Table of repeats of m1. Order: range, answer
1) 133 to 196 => 73.6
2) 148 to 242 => 73.5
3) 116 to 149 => 62.7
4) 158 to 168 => 82.1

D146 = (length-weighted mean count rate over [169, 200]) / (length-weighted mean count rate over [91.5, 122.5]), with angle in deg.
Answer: 0.81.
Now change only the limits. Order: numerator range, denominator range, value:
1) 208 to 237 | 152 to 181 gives 0.89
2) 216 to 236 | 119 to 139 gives 1.20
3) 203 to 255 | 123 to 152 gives 1.12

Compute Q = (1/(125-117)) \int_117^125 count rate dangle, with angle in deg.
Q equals 57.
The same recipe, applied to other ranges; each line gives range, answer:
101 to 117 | 83.9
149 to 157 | 88.4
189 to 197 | 67.5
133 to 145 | 69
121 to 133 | 47.2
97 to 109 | 92.6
